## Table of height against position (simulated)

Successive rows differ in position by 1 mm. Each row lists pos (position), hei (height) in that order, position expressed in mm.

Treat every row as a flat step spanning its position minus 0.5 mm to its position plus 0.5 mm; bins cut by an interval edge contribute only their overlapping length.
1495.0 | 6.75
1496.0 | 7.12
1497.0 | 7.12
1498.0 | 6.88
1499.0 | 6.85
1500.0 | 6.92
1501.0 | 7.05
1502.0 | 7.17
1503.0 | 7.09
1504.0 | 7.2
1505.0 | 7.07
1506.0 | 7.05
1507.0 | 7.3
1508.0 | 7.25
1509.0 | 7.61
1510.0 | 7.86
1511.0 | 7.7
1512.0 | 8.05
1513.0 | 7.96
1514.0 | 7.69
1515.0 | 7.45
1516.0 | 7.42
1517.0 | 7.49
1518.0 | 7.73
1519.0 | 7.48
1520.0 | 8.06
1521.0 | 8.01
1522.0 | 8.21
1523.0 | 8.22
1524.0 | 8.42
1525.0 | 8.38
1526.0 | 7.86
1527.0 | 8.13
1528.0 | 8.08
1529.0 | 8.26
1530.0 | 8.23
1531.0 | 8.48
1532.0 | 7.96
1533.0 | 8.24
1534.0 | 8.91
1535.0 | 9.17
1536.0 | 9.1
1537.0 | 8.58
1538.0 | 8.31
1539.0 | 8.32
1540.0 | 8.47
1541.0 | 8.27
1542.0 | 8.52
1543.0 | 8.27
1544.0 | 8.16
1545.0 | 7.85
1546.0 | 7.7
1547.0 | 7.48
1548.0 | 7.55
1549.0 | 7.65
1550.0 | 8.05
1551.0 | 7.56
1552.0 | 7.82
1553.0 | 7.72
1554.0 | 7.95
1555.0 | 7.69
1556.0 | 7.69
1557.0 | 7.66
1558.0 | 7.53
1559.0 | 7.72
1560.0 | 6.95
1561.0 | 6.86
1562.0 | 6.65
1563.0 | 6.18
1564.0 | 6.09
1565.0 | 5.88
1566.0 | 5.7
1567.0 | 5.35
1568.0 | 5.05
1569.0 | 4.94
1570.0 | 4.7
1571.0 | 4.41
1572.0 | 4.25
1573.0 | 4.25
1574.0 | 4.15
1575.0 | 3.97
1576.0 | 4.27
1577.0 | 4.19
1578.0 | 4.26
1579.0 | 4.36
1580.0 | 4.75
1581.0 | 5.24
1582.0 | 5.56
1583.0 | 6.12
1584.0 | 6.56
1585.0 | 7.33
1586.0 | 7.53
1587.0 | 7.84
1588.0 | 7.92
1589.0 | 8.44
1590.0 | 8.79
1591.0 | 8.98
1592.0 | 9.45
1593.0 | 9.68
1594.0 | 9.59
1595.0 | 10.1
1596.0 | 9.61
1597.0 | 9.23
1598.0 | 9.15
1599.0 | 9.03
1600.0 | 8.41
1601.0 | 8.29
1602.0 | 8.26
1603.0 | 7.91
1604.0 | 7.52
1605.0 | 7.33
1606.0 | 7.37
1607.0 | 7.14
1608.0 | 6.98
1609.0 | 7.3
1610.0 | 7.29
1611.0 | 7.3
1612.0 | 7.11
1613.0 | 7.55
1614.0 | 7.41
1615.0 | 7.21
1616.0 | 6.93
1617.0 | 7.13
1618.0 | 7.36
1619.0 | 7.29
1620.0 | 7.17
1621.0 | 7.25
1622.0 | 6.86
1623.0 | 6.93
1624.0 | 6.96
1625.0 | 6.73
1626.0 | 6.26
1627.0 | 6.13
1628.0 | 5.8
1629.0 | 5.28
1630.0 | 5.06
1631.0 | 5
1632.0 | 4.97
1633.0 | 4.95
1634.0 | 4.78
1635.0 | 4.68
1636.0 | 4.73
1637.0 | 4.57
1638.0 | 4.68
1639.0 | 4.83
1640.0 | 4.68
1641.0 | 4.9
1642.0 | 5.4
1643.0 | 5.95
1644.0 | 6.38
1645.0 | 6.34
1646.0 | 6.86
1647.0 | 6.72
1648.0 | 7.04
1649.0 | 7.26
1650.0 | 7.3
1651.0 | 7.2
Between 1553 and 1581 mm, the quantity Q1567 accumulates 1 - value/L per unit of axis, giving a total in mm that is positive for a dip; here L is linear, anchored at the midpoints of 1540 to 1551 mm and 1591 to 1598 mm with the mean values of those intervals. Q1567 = 9.4 mm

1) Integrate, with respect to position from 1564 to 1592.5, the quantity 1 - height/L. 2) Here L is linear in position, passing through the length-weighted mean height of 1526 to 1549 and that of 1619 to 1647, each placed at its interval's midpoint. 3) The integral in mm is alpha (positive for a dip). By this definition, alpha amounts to 5.1 mm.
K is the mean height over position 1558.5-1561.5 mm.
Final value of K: 7.18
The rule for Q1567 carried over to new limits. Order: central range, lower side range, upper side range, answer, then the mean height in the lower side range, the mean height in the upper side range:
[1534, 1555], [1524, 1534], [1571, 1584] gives -3.1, 8.23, 4.68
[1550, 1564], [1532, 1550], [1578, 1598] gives 1.2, 8.25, 7.69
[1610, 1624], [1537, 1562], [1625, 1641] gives -3.8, 7.81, 5.14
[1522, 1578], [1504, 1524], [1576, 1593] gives 0.6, 7.67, 6.72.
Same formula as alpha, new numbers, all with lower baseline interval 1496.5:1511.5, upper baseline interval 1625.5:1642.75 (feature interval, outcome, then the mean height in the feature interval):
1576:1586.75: 0.7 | 5.58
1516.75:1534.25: -3.2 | 8.12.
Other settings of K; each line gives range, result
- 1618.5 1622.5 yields 7.14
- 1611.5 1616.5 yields 7.24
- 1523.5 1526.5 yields 8.22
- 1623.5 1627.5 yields 6.52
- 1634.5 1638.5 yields 4.67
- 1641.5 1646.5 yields 6.19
